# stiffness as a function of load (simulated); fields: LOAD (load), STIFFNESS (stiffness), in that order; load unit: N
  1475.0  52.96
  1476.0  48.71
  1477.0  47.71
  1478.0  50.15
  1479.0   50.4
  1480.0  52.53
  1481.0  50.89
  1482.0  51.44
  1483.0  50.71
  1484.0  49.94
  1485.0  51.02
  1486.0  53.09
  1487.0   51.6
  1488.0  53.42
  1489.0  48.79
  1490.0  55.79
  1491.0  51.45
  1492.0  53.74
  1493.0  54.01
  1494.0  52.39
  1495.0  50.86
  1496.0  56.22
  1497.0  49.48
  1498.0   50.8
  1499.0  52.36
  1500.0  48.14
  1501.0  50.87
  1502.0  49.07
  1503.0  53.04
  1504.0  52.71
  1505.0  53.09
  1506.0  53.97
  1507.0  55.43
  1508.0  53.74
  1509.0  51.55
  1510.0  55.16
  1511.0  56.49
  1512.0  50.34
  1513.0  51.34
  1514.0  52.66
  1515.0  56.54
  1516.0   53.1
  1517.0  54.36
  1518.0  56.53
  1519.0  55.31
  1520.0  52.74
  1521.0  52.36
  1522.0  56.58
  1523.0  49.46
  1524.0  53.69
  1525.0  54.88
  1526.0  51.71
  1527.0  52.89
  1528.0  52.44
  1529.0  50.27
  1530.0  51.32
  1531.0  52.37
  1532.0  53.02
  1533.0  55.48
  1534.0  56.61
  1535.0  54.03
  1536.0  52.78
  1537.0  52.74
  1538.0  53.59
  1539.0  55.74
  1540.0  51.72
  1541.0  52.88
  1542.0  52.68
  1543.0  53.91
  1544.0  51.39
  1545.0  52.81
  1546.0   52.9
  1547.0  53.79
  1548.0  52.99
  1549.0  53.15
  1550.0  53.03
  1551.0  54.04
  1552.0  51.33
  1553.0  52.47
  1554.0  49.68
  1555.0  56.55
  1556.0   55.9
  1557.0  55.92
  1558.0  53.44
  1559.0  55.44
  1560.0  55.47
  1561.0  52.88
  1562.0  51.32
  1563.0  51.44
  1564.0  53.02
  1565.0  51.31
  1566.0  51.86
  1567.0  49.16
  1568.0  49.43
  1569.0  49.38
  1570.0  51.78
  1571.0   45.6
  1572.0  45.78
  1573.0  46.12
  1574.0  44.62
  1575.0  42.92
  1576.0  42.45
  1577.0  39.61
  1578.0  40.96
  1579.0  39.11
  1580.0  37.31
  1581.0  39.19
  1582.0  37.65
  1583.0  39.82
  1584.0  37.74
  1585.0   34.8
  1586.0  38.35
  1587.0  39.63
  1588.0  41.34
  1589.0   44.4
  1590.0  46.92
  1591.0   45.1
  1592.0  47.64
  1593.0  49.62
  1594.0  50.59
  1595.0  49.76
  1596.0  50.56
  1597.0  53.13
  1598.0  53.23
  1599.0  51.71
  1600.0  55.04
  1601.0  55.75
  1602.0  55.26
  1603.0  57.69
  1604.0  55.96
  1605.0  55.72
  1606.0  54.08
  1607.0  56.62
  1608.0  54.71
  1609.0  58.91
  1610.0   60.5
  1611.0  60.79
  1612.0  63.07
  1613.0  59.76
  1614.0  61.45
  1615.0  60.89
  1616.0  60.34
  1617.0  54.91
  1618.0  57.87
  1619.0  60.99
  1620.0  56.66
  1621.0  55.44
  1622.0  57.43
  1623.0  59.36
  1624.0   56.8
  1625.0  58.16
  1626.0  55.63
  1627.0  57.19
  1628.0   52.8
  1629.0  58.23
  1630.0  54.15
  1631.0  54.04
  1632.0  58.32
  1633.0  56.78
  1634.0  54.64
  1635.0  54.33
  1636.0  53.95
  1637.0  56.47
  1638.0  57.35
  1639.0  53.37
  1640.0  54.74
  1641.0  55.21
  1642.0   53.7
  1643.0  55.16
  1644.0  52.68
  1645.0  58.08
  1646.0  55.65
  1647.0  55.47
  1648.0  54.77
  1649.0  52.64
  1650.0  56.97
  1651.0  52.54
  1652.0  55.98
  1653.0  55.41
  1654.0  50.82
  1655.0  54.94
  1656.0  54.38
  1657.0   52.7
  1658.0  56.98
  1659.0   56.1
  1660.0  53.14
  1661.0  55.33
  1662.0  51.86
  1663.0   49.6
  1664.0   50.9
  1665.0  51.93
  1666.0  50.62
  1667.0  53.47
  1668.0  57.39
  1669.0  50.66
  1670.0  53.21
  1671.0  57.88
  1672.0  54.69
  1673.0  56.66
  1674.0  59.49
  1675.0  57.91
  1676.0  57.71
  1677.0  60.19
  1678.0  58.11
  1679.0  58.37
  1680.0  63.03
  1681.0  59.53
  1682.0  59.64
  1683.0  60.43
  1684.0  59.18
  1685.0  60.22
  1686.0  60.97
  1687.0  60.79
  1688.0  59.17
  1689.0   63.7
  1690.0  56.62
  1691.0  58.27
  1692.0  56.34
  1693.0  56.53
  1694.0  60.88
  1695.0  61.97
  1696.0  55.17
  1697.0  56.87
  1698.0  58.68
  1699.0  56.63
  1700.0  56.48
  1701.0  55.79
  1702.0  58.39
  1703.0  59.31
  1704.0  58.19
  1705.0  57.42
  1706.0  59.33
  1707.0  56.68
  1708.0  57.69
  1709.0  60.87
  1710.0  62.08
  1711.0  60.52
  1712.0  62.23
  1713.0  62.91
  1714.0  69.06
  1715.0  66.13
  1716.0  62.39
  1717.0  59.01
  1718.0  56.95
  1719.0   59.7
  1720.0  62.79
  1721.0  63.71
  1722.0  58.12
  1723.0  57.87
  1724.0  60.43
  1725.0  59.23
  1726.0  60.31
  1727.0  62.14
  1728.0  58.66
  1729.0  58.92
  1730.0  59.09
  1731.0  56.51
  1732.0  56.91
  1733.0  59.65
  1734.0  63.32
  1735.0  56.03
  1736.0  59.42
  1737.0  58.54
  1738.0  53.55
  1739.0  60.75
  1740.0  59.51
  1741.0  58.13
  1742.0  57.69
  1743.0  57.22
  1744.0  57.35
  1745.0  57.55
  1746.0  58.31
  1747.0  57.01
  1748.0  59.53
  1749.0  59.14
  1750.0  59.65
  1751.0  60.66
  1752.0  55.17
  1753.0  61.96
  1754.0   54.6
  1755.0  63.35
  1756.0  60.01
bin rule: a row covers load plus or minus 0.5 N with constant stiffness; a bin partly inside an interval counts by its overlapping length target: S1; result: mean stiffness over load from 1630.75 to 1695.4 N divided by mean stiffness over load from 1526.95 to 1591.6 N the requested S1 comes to 1.14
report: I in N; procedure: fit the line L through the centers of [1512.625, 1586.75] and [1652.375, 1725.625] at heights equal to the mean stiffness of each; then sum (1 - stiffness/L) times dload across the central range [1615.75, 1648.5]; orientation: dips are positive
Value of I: -0.7 N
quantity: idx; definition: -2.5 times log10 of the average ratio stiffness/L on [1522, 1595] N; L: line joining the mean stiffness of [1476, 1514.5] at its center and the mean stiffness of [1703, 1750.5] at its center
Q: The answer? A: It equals 0.10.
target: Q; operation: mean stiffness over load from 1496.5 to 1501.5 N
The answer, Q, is 50.3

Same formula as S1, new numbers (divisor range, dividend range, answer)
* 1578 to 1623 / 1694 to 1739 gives 1.16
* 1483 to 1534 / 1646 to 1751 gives 1.10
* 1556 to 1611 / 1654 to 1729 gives 1.19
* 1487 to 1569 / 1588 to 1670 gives 1.03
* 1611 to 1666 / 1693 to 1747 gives 1.06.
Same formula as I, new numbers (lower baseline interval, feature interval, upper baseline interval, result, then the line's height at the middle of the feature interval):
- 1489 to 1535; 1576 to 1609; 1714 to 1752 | 4.8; 55.3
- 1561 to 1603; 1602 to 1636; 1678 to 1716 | -4.4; 50.8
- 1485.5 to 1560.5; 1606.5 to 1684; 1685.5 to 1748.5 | 1.0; 57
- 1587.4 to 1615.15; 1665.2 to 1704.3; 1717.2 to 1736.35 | -0.2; 57.6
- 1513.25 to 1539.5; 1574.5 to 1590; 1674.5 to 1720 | 4.4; 55.5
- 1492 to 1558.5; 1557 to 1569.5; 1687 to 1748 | 0.5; 54.3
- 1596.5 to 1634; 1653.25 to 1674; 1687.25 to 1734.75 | 1.6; 58.3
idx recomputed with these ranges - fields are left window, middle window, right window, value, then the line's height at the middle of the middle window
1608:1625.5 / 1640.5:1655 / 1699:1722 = 0.09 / 59.3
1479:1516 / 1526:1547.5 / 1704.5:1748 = 0.01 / 53.6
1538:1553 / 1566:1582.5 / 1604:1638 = 0.23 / 54.6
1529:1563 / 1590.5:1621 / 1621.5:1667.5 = -0.03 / 54.2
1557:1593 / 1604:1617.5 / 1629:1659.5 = -0.16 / 50.5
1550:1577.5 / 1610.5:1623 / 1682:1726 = -0.10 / 53.9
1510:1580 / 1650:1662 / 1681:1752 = 0.04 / 56.6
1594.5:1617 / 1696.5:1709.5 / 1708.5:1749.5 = 0.02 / 59.1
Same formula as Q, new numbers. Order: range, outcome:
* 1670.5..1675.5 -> 57.3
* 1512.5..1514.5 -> 52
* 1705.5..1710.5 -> 59.3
